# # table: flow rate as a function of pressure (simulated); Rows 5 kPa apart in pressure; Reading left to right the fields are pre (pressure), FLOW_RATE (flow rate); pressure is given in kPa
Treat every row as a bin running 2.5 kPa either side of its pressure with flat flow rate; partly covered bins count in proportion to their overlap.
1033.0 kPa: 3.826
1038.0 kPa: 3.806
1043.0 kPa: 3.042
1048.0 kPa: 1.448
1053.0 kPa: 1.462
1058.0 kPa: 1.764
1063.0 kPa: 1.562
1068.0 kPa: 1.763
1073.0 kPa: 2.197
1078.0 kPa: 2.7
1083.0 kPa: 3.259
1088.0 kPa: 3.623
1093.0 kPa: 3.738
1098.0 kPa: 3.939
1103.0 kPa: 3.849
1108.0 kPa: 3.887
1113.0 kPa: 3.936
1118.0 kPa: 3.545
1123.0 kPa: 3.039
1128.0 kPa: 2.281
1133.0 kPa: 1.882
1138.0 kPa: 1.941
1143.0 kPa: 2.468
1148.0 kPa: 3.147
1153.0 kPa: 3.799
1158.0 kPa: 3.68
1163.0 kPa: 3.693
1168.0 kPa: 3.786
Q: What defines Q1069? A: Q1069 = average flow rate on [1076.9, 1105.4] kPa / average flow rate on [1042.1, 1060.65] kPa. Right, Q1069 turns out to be 1.9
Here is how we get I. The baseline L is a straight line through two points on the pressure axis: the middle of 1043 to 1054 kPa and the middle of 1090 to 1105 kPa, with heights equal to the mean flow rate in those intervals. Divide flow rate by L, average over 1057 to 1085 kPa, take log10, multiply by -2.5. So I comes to 0.248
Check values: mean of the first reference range 1.81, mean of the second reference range 3.83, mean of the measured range 2.21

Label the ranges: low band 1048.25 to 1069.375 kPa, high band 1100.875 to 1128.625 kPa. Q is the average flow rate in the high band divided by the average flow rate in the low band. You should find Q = 2.17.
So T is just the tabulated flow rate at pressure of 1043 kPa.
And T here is 3.042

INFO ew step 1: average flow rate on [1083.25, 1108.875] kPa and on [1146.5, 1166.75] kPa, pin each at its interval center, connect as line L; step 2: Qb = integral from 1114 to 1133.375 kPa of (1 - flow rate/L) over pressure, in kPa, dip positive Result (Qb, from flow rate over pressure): 4.31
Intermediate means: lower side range 3.75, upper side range 3.61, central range 2.87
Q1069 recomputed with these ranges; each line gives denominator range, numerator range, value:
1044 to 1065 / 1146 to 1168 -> 2.17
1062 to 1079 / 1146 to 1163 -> 1.75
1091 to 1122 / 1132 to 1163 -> 0.78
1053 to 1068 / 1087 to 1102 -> 2.30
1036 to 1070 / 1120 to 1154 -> 1.24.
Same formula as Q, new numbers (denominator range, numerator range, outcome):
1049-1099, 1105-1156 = 1.19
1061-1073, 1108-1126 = 1.98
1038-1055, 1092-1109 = 1.70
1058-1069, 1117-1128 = 1.81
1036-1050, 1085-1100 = 1.35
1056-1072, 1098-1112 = 2.23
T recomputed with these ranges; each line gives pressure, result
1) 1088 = 3.623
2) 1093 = 3.738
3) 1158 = 3.68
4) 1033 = 3.826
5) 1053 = 1.462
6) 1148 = 3.147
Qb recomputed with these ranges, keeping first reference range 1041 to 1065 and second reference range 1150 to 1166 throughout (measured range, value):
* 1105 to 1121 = -4.8 kPa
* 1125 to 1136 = 3.7 kPa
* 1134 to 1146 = 4.2 kPa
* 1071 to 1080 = -0.8 kPa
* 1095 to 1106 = -4.9 kPa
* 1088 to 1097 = -4.3 kPa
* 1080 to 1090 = -4.1 kPa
